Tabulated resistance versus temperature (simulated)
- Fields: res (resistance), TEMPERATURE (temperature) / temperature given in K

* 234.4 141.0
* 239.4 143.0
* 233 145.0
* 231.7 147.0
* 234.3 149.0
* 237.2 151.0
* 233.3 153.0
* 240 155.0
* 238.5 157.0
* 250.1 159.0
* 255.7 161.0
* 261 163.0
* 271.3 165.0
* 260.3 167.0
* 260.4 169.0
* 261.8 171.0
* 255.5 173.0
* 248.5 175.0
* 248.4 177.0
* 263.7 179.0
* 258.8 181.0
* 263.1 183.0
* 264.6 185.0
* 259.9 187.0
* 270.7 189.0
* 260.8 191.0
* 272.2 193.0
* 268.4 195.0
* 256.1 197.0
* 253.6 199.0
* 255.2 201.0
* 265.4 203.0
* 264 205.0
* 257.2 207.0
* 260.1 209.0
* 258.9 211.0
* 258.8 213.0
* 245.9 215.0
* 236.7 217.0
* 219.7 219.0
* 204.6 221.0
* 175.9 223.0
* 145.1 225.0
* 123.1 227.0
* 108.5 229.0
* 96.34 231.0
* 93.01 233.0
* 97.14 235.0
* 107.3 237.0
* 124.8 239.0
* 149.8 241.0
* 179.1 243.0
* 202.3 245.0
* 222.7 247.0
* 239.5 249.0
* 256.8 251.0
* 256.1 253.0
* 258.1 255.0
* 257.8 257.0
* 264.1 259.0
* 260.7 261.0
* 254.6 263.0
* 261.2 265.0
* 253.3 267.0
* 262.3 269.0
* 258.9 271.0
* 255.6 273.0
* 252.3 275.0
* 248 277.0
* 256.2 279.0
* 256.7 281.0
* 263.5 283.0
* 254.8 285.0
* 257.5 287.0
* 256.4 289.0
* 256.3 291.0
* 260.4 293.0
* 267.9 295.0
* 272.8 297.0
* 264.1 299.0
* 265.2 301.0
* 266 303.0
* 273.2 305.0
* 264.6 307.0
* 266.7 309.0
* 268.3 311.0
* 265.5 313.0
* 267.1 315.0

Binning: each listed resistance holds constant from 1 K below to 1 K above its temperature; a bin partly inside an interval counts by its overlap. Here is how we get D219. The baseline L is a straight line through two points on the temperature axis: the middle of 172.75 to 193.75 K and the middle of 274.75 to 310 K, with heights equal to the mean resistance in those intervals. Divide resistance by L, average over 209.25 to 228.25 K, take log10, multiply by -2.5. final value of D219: 0.244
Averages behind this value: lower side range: 261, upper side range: 261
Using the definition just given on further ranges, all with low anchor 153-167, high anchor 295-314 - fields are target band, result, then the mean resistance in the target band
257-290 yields 0.028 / 257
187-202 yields -0.028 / 262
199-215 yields -0.007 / 259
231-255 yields 0.431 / 175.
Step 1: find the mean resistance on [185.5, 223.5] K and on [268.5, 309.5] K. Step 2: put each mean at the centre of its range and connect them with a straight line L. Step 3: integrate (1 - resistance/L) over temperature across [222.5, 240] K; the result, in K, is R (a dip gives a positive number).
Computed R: 9.4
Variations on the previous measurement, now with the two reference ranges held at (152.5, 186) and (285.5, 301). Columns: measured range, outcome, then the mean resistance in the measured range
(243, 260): 1.25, 241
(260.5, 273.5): 0.13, 258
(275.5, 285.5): 0.22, 256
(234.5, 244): 4.61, 133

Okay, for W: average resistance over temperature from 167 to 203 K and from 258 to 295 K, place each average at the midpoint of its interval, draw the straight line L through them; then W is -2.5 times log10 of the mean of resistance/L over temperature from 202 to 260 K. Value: 0.28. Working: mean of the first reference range 260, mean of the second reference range 258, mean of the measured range 201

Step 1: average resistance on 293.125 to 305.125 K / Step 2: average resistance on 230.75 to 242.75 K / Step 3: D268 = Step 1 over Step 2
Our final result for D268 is 2.3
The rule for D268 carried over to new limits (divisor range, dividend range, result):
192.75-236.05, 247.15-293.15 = 1.23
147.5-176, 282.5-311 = 1.05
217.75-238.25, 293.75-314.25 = 1.94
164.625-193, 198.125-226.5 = 0.90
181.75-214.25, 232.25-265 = 0.78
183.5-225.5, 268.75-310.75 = 1.06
